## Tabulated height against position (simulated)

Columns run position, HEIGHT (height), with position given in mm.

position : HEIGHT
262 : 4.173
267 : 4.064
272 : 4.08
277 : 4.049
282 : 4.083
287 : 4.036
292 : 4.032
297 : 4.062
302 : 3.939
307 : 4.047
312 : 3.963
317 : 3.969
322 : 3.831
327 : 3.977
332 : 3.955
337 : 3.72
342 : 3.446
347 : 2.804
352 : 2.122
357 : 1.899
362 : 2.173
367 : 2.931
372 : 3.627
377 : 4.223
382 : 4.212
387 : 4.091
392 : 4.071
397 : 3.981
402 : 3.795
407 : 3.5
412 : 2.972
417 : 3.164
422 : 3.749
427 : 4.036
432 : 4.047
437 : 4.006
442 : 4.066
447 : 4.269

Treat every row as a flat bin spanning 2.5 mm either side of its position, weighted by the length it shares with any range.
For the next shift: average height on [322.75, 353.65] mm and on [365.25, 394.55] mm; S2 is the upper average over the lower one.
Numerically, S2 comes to 1.14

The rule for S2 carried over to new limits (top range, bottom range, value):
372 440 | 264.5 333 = 0.96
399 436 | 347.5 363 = 1.69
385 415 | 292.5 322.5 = 0.93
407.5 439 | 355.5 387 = 1.11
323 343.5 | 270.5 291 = 0.93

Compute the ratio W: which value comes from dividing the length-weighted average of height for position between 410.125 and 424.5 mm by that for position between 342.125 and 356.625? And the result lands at 1.3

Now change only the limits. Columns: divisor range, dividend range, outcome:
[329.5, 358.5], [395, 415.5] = 1.17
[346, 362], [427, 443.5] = 1.83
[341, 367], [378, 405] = 1.63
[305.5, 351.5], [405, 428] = 0.94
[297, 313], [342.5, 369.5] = 0.62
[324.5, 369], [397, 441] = 1.23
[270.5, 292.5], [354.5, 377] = 0.70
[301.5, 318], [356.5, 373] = 0.67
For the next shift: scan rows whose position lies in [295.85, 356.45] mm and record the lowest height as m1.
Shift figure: 2.122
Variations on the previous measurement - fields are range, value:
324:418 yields 1.899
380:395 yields 4.071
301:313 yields 3.939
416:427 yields 3.164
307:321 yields 3.963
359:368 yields 2.173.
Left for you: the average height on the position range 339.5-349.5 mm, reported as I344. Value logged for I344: 3.12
